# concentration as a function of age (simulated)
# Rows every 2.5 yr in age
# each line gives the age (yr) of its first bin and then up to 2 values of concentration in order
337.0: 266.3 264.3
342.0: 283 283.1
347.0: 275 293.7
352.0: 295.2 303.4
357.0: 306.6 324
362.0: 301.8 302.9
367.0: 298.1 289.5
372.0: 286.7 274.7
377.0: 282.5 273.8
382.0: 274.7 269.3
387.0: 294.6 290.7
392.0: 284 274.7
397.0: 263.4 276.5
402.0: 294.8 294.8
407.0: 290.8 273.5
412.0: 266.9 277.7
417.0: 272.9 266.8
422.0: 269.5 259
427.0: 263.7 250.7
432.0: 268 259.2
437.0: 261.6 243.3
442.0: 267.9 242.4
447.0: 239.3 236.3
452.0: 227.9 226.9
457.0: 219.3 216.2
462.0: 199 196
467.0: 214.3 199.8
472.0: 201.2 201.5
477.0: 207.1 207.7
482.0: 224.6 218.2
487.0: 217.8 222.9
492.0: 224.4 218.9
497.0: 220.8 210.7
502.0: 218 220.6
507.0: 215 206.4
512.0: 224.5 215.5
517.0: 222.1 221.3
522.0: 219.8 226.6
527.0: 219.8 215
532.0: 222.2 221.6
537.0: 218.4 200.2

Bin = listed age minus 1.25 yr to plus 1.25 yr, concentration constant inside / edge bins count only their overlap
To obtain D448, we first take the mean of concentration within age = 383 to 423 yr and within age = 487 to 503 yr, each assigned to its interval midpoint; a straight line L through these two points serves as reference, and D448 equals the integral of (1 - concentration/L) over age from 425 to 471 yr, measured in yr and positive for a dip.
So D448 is 2.7 yr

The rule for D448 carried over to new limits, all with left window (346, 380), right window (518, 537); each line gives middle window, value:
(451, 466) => 2.2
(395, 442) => -0.1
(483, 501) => 1.3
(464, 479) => 2.5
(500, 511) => 0.7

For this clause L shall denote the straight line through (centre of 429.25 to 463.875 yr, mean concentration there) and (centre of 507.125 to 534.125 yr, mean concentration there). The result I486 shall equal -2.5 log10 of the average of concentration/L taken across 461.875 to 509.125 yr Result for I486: 0.08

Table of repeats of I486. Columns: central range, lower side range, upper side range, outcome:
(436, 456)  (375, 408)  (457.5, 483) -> -0.058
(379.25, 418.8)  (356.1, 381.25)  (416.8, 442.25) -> -0.008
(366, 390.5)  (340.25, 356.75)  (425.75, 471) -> -0.040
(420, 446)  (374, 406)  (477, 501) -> -0.022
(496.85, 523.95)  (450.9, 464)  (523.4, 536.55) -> 0.009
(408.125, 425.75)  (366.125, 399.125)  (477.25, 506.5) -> -0.034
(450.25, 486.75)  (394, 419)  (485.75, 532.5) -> 0.146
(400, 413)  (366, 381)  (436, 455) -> -0.074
